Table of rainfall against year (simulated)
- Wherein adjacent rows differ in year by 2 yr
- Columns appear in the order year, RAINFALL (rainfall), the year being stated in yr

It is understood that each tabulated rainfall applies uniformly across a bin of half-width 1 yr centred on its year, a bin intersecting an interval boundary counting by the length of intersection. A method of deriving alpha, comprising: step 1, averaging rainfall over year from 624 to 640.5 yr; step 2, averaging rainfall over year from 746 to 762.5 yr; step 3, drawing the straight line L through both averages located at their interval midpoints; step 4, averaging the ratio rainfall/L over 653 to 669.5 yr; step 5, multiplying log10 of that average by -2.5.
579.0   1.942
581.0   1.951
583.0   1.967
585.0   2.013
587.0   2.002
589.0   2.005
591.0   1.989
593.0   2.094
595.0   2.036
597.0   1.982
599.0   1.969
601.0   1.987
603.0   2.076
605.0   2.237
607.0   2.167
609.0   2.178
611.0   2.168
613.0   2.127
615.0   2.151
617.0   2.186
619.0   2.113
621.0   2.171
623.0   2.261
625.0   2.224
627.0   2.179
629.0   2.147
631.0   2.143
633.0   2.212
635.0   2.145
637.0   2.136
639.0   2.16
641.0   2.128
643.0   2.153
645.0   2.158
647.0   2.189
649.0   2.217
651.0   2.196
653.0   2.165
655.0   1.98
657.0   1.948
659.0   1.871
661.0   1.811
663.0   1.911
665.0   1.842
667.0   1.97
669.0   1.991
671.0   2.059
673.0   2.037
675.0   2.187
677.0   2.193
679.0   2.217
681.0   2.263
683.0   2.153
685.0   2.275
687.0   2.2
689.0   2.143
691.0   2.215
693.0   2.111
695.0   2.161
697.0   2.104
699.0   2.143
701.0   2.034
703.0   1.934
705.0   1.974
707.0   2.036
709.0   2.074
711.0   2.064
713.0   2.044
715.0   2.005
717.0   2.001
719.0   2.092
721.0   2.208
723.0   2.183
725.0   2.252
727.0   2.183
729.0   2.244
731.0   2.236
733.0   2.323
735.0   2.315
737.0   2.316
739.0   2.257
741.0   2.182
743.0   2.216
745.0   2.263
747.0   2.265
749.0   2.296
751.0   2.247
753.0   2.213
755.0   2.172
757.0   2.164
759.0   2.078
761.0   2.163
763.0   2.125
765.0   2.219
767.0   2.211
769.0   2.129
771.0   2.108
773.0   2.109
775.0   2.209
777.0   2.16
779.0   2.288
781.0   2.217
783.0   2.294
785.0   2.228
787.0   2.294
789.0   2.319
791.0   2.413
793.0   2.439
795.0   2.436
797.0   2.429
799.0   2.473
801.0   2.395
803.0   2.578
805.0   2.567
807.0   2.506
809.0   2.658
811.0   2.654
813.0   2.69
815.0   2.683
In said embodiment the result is 0.130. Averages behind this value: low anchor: 2.17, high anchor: 2.2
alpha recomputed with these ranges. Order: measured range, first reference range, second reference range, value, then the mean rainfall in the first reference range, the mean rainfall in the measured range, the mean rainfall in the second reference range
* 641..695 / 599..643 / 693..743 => 0.026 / 2.15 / 2.1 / 2.14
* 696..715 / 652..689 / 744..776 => 0.035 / 2.06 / 2.04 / 2.19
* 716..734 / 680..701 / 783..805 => 0.028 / 2.17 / 2.19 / 2.4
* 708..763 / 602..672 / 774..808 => 0.043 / 2.11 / 2.19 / 2.37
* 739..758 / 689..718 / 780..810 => 0.006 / 2.07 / 2.23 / 2.42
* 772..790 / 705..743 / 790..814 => 0.088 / 2.16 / 2.24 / 2.52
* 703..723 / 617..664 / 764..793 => 0.063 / 2.12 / 2.06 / 2.24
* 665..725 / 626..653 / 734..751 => 0.057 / 2.17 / 2.1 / 2.26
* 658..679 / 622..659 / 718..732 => 0.086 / 2.14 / 2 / 2.2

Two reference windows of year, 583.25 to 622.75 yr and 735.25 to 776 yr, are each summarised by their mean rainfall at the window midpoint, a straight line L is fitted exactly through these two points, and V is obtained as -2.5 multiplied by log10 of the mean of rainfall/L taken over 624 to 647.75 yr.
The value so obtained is -0.03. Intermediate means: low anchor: 2.09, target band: 2.16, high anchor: 2.2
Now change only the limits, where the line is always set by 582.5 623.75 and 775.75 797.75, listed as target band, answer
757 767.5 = 0.06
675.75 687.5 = -0.01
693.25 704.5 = 0.07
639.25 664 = 0.04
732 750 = 0.00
